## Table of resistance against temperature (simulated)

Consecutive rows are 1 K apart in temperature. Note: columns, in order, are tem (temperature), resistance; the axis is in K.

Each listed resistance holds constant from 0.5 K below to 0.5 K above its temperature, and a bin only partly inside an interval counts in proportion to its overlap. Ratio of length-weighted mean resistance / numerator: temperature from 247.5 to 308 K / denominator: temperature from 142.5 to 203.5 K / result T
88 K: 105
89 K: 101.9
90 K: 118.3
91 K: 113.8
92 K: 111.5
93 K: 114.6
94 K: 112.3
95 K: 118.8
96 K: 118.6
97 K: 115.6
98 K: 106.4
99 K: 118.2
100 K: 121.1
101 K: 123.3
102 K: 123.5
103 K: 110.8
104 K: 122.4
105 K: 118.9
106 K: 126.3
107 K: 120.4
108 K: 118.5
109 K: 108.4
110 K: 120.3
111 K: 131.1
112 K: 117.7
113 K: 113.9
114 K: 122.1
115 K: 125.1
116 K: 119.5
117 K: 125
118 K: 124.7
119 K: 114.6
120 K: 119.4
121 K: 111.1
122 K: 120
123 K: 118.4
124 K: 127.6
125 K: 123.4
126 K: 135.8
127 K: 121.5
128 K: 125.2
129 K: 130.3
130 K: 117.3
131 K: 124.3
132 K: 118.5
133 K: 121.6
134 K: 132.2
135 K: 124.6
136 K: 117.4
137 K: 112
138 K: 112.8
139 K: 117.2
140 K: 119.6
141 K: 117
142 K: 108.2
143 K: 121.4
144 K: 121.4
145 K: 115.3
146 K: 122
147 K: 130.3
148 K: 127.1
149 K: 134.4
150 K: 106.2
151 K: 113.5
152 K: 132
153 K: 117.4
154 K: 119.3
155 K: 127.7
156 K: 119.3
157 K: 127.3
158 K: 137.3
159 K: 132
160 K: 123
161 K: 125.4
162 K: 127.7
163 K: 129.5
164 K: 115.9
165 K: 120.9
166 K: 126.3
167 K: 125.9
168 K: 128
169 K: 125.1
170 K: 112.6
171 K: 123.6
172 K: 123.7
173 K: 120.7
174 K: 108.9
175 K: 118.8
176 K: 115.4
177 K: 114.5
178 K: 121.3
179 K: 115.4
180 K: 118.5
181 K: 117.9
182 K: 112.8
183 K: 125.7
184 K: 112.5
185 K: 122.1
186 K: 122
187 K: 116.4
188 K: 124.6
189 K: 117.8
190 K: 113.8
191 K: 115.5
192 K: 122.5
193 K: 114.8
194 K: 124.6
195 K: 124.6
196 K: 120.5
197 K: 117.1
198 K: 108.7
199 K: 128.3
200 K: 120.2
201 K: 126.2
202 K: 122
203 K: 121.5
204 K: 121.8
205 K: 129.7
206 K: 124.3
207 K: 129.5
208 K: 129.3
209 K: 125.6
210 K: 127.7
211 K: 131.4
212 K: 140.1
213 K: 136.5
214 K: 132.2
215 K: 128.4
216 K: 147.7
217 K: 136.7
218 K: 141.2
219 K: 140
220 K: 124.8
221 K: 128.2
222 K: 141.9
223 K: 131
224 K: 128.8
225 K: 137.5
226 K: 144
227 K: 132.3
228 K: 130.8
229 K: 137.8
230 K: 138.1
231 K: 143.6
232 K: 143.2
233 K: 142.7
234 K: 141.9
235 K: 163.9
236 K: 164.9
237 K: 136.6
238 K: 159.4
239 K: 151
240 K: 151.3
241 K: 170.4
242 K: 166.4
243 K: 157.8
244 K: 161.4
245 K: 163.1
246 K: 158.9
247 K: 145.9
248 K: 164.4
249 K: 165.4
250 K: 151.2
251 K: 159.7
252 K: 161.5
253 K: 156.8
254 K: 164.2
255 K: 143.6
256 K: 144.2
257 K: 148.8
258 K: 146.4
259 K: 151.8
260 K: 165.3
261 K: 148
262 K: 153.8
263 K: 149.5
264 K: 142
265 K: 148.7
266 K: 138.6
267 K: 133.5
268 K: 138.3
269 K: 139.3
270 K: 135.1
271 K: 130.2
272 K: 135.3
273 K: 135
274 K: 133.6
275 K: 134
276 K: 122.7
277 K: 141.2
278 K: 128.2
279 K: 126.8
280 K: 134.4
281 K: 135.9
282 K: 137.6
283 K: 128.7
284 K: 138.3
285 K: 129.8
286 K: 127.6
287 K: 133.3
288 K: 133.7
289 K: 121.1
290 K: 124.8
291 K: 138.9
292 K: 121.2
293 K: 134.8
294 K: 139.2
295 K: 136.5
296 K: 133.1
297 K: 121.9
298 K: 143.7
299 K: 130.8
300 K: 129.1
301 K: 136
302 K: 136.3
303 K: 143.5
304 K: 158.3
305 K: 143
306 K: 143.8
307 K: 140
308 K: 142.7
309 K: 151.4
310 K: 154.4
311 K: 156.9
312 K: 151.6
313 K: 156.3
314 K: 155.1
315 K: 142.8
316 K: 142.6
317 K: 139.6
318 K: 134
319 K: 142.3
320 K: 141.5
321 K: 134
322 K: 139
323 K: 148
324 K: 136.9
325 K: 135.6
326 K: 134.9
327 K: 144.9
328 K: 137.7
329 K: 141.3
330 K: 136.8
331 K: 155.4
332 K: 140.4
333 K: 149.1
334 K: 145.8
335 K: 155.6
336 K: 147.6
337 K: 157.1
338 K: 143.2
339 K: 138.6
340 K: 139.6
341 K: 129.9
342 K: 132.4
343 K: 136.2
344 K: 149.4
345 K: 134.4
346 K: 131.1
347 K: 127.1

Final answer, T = 1.16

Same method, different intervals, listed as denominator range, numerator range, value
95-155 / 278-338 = 1.16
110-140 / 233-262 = 1.28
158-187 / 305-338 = 1.20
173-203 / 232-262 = 1.31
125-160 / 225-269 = 1.23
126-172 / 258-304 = 1.11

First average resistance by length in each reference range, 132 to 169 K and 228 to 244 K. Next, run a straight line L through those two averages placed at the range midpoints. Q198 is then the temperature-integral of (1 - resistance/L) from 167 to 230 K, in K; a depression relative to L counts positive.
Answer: 6.0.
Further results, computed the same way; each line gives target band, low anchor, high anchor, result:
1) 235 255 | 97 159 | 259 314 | -3.6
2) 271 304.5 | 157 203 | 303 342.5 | 1.2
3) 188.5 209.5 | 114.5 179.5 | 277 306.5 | 0.7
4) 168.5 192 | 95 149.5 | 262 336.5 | 1.5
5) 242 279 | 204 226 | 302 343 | -2.6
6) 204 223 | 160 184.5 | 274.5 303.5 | -1.2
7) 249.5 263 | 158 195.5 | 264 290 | -2.3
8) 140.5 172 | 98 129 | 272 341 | 0.5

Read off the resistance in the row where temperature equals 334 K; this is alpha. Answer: 145.8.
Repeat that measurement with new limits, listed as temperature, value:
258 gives 146.4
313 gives 156.3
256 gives 144.2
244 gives 161.4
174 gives 108.9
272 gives 135.3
